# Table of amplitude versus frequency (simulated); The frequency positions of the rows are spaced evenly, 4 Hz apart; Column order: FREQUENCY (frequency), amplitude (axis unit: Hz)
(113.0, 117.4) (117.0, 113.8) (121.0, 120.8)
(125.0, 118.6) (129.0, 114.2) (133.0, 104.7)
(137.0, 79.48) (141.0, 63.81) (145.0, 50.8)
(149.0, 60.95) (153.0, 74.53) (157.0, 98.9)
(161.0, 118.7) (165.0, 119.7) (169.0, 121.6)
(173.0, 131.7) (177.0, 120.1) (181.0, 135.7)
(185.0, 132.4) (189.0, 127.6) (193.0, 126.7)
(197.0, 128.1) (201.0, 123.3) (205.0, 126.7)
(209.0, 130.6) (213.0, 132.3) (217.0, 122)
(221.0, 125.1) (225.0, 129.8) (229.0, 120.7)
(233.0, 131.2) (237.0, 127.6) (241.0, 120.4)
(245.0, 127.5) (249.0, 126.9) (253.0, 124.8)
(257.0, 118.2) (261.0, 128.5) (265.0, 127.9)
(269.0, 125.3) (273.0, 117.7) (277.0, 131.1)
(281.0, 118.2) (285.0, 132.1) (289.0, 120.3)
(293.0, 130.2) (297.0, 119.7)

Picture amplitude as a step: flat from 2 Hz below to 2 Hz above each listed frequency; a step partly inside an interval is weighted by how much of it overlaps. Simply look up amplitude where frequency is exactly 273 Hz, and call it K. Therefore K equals 117.7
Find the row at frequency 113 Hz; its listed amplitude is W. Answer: 117.4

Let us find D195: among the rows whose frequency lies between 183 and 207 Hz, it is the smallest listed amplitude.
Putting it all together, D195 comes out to 123.3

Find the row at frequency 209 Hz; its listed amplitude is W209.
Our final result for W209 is 130.6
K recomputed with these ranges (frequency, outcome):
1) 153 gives 74.53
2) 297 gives 119.7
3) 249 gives 126.9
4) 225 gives 129.8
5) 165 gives 119.7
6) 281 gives 118.2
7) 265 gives 127.9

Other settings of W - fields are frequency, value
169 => 121.6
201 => 123.3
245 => 127.5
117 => 113.8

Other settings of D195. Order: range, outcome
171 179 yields 120.1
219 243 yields 120.4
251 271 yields 118.2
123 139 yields 79.48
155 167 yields 98.9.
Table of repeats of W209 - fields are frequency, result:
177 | 120.1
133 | 104.7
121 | 120.8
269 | 125.3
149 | 60.95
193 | 126.7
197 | 128.1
